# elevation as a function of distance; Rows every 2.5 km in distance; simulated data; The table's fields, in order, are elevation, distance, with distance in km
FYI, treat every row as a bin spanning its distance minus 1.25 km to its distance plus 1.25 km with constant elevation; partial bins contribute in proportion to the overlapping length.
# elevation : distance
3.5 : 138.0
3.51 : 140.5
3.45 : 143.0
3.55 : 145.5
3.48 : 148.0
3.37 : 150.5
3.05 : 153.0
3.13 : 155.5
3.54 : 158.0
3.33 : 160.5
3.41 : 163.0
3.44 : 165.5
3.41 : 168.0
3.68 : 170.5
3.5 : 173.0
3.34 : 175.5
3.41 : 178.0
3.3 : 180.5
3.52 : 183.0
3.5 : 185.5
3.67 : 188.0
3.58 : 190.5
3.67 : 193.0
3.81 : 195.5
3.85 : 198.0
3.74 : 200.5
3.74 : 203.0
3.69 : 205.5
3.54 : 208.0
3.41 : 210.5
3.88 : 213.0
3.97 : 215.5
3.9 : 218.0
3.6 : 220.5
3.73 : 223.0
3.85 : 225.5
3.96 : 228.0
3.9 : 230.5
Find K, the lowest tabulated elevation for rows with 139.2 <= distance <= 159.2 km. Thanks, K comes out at 3.05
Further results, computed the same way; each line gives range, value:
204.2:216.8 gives 3.41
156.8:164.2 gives 3.33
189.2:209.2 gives 3.54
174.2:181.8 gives 3.3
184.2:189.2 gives 3.5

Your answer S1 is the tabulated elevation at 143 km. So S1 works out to 3.45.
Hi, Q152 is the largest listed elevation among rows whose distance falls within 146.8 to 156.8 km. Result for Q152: 3.48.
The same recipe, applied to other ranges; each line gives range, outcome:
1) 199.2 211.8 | 3.74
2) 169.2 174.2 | 3.68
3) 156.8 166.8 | 3.54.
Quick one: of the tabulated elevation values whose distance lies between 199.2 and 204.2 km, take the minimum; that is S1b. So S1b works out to 3.74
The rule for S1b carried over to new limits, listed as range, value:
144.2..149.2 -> 3.48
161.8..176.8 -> 3.34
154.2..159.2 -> 3.13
